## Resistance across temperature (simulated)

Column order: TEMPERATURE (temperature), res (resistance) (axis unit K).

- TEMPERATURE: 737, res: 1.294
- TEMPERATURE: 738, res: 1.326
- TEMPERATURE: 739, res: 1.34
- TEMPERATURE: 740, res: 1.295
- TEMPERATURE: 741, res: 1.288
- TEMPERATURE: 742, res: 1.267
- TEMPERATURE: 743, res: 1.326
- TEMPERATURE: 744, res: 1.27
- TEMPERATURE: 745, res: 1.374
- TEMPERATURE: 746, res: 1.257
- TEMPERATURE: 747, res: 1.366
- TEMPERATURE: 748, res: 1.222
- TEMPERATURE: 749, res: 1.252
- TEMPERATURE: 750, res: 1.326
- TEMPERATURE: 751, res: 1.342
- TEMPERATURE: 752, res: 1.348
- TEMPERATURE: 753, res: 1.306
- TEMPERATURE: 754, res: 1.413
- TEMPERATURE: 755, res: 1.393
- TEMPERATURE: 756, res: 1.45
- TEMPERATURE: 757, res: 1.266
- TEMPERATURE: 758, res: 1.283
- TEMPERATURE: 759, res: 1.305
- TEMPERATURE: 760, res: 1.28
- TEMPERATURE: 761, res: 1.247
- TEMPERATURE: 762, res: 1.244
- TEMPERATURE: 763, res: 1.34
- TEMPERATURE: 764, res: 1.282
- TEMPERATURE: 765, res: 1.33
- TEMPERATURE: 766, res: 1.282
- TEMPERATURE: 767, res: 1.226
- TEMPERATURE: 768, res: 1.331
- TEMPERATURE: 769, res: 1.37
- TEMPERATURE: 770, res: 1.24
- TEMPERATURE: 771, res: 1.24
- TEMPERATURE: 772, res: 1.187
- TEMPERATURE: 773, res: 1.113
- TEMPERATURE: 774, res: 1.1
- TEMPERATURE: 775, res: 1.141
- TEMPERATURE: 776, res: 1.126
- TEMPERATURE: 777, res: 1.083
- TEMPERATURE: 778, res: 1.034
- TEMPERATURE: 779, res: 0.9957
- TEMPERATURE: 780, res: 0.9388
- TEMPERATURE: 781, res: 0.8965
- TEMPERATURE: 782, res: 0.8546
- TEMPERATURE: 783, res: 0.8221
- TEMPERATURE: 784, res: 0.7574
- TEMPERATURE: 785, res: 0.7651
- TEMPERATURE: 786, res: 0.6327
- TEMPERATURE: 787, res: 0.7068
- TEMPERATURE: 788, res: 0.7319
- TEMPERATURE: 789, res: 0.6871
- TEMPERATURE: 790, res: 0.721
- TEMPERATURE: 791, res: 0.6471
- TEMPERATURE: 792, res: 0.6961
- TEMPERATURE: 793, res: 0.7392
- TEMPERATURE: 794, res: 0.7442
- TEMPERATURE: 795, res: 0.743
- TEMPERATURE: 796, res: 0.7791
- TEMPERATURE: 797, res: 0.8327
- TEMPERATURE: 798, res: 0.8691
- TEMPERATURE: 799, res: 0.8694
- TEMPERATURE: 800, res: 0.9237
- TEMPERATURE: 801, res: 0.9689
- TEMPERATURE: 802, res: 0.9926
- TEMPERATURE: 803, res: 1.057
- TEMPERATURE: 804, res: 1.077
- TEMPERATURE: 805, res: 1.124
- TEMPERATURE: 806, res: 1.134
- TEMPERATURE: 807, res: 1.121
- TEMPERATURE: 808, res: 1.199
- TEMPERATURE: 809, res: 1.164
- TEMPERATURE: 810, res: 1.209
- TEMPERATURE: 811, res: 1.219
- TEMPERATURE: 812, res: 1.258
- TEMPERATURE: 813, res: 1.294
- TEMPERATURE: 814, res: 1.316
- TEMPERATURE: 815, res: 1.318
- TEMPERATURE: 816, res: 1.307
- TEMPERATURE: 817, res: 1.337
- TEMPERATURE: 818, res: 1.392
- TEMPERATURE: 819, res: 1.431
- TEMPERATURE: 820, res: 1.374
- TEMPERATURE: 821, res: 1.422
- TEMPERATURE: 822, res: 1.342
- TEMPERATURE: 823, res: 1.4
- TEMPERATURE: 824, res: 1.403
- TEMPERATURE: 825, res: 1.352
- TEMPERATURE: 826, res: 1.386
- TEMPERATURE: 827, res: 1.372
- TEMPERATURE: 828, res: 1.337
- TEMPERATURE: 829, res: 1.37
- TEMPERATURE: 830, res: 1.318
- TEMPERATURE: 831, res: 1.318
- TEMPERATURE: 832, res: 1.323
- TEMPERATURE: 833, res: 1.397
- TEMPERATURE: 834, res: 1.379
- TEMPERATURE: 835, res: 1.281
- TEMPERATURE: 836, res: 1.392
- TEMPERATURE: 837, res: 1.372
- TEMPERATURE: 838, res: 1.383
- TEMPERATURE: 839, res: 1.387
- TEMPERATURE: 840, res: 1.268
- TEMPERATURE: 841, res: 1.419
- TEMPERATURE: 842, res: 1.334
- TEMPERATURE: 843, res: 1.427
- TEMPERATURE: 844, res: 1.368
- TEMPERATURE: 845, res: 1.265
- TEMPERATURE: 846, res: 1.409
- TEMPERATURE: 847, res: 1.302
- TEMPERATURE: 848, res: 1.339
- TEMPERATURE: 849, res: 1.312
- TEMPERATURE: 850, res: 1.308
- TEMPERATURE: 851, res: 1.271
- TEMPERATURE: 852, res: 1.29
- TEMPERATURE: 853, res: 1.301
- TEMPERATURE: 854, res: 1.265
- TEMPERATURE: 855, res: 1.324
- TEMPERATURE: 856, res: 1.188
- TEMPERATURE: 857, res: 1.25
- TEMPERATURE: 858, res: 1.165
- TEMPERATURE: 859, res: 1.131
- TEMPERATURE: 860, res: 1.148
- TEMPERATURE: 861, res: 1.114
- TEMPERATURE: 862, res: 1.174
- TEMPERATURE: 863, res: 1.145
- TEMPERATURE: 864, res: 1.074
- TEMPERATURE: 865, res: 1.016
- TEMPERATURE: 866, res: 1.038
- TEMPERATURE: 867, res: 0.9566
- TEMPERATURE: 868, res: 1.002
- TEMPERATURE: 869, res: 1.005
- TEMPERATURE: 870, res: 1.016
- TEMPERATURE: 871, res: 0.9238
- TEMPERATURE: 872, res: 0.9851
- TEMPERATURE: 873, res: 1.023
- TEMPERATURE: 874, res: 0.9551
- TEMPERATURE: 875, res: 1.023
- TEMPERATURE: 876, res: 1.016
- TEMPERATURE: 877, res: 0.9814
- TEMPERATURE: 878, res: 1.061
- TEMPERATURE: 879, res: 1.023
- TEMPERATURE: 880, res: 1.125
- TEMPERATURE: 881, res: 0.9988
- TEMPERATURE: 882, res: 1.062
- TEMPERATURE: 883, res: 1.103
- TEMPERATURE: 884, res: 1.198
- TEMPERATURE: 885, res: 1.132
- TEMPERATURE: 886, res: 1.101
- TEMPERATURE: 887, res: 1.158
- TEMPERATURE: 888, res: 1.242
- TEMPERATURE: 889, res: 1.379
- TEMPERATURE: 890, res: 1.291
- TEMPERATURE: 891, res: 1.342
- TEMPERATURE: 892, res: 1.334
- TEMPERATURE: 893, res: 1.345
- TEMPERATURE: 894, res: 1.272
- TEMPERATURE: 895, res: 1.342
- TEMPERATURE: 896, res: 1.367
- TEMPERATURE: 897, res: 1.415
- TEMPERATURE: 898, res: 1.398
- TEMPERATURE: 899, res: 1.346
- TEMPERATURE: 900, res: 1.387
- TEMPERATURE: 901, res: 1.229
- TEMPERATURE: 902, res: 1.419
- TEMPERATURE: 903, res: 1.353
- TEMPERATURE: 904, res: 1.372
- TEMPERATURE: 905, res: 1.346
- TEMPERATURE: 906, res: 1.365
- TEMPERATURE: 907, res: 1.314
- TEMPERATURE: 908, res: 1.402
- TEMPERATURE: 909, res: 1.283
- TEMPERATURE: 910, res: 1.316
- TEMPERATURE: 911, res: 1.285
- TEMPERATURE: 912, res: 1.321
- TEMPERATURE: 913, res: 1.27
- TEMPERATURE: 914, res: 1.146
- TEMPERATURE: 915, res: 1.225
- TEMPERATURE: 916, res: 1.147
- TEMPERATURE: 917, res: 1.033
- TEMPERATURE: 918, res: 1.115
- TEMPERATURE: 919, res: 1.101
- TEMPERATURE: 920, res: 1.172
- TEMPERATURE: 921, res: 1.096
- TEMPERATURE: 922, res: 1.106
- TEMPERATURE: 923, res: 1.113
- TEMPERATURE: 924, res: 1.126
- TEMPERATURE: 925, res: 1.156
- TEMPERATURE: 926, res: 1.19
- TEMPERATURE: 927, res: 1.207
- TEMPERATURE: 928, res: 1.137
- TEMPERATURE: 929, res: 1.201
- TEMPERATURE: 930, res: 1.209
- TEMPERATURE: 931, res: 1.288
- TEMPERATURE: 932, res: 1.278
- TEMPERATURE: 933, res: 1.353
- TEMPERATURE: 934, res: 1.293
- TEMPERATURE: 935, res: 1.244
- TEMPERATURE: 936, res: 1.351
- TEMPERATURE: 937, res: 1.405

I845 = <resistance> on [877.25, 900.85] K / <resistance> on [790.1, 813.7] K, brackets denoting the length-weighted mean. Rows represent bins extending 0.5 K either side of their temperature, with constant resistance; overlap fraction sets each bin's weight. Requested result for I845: 1.25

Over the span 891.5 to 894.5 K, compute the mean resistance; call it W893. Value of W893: 1.32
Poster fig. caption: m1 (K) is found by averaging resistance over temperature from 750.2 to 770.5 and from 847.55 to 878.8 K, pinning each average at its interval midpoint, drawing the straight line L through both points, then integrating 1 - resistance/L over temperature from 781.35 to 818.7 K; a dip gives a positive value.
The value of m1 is 7.8 K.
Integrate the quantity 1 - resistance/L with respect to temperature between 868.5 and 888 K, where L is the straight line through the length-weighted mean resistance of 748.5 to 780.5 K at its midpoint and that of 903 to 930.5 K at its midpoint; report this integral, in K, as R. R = 2.7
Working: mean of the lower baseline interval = 1.24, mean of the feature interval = 1.05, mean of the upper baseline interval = 1.22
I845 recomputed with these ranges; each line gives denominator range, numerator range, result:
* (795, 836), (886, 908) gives 1.09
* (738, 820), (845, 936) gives 1.07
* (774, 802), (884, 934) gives 1.48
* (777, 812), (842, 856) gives 1.45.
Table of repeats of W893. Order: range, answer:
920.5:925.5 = 1.12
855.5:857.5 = 1.22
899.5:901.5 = 1.31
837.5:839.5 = 1.39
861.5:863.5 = 1.16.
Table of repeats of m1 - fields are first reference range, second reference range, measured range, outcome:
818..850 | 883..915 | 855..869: 2.3 K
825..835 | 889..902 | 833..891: 6.8 K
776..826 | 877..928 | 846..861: -1.6 K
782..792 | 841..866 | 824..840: -4.2 K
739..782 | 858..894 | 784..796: 4.9 K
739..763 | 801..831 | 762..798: 8.8 K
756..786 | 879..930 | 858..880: 3.0 K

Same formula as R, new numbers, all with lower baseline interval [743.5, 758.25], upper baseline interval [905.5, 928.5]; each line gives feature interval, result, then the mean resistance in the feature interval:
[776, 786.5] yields 3.33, 0.89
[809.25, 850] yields -2.51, 1.34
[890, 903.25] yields -1.43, 1.35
